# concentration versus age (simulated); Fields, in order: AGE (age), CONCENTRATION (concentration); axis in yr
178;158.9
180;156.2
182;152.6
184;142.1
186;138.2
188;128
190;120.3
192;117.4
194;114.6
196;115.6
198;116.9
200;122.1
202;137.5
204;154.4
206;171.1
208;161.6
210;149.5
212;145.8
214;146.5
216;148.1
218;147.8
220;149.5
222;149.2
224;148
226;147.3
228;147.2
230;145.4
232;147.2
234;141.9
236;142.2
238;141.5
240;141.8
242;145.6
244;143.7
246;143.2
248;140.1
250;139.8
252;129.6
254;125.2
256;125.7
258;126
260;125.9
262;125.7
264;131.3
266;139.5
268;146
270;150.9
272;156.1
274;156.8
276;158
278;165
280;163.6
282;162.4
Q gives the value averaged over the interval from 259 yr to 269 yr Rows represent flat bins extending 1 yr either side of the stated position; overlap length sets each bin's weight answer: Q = 134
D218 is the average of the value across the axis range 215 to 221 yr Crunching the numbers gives 148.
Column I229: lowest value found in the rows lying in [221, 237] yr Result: 141.9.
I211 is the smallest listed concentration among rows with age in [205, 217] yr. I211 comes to 145.8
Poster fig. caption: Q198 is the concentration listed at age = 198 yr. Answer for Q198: 116.9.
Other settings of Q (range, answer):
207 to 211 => 156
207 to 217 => 150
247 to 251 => 140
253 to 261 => 126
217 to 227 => 148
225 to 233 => 147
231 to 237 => 144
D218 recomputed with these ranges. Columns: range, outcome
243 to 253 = 139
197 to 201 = 120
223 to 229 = 148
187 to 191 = 124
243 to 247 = 143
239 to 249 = 143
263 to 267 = 135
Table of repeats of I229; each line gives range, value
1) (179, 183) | 152.6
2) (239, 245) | 141.8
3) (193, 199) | 114.6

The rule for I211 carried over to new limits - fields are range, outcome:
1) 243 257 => 125.2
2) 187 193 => 117.4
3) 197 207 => 116.9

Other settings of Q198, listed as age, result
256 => 125.7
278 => 165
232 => 147.2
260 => 125.9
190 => 120.3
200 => 122.1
